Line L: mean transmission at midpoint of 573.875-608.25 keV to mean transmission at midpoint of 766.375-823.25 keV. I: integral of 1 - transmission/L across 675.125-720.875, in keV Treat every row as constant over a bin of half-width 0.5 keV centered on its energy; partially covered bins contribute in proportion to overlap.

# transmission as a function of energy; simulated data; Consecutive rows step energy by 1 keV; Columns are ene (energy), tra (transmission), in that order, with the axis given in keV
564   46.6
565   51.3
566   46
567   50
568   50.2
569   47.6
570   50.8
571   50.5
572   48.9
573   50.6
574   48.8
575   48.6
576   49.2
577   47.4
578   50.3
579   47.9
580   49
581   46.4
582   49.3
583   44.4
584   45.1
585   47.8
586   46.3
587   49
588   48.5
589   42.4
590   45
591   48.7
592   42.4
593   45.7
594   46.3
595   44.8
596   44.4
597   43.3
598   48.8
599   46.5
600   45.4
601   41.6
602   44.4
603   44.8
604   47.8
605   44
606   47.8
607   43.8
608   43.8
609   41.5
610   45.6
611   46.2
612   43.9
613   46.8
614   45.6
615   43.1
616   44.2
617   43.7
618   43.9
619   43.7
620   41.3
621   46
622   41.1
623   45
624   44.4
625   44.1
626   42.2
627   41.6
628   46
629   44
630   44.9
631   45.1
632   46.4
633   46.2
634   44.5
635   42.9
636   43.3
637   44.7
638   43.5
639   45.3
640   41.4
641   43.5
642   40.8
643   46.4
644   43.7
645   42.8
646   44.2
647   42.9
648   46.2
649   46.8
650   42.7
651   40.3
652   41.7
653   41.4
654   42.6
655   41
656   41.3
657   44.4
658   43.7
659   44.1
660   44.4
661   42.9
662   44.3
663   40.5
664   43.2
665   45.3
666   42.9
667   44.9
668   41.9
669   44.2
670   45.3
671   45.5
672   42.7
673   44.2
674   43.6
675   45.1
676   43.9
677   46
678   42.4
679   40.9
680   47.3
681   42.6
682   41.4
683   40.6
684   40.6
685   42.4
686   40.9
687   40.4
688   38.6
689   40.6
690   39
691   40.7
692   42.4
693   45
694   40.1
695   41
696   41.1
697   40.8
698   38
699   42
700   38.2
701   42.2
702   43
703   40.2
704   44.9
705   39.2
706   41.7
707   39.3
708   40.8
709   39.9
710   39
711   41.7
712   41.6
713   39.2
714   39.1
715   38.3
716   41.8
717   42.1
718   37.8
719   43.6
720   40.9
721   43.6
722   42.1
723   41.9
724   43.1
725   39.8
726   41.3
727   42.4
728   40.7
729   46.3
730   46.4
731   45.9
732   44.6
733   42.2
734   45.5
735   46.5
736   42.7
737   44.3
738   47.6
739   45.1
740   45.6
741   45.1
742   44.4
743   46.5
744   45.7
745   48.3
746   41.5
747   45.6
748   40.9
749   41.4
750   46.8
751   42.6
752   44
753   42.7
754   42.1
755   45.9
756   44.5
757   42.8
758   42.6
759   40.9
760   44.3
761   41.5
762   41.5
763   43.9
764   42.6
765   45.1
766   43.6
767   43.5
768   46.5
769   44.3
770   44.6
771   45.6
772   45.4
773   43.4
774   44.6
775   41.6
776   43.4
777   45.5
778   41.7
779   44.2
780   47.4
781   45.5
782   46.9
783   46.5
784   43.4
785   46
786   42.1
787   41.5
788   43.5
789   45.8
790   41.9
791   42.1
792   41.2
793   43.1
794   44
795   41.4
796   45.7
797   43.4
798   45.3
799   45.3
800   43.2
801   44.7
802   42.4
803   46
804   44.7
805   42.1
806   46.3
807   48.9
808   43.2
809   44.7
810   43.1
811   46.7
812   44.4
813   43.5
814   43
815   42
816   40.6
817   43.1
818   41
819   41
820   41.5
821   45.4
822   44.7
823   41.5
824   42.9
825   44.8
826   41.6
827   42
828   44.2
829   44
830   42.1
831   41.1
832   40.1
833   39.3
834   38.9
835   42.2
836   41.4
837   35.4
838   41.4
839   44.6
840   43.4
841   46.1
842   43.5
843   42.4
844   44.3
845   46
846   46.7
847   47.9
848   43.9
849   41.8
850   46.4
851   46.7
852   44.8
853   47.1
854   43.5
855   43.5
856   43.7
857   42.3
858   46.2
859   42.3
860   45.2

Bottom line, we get 3.9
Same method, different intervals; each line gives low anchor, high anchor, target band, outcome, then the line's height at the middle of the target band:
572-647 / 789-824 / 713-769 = 0.9 keV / 44.1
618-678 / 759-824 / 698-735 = 1.7 keV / 43.8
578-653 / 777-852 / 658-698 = 1.6 keV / 44.4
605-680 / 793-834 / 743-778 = -0.3 keV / 43.5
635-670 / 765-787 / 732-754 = -0.1 keV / 44.2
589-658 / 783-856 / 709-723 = 1.0 keV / 43.8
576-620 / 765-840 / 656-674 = 0.5 keV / 44.9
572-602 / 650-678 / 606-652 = 0.9 keV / 44.9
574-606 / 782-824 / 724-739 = 0.2 keV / 44.6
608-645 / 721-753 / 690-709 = 1.3 keV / 44.1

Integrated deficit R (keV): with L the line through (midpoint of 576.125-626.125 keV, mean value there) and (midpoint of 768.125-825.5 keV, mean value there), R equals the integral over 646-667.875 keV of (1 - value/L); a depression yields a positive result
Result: 0.8 keV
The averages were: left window 45.4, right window 43.9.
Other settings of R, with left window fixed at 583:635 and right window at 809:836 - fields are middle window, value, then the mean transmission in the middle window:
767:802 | -1.0 keV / 44.1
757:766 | 0.1 keV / 42.8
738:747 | -0.4 keV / 45.4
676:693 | 0.8 keV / 41.8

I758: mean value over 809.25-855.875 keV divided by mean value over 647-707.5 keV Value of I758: 1.0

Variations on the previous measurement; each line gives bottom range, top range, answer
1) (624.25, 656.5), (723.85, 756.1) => 1.01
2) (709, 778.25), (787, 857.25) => 1.00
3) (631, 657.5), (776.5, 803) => 1.01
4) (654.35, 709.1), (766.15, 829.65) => 1.04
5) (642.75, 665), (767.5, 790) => 1.03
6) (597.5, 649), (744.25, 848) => 0.98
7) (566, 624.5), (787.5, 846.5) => 0.94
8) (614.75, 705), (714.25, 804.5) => 1.02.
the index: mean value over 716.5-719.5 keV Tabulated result 41.2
